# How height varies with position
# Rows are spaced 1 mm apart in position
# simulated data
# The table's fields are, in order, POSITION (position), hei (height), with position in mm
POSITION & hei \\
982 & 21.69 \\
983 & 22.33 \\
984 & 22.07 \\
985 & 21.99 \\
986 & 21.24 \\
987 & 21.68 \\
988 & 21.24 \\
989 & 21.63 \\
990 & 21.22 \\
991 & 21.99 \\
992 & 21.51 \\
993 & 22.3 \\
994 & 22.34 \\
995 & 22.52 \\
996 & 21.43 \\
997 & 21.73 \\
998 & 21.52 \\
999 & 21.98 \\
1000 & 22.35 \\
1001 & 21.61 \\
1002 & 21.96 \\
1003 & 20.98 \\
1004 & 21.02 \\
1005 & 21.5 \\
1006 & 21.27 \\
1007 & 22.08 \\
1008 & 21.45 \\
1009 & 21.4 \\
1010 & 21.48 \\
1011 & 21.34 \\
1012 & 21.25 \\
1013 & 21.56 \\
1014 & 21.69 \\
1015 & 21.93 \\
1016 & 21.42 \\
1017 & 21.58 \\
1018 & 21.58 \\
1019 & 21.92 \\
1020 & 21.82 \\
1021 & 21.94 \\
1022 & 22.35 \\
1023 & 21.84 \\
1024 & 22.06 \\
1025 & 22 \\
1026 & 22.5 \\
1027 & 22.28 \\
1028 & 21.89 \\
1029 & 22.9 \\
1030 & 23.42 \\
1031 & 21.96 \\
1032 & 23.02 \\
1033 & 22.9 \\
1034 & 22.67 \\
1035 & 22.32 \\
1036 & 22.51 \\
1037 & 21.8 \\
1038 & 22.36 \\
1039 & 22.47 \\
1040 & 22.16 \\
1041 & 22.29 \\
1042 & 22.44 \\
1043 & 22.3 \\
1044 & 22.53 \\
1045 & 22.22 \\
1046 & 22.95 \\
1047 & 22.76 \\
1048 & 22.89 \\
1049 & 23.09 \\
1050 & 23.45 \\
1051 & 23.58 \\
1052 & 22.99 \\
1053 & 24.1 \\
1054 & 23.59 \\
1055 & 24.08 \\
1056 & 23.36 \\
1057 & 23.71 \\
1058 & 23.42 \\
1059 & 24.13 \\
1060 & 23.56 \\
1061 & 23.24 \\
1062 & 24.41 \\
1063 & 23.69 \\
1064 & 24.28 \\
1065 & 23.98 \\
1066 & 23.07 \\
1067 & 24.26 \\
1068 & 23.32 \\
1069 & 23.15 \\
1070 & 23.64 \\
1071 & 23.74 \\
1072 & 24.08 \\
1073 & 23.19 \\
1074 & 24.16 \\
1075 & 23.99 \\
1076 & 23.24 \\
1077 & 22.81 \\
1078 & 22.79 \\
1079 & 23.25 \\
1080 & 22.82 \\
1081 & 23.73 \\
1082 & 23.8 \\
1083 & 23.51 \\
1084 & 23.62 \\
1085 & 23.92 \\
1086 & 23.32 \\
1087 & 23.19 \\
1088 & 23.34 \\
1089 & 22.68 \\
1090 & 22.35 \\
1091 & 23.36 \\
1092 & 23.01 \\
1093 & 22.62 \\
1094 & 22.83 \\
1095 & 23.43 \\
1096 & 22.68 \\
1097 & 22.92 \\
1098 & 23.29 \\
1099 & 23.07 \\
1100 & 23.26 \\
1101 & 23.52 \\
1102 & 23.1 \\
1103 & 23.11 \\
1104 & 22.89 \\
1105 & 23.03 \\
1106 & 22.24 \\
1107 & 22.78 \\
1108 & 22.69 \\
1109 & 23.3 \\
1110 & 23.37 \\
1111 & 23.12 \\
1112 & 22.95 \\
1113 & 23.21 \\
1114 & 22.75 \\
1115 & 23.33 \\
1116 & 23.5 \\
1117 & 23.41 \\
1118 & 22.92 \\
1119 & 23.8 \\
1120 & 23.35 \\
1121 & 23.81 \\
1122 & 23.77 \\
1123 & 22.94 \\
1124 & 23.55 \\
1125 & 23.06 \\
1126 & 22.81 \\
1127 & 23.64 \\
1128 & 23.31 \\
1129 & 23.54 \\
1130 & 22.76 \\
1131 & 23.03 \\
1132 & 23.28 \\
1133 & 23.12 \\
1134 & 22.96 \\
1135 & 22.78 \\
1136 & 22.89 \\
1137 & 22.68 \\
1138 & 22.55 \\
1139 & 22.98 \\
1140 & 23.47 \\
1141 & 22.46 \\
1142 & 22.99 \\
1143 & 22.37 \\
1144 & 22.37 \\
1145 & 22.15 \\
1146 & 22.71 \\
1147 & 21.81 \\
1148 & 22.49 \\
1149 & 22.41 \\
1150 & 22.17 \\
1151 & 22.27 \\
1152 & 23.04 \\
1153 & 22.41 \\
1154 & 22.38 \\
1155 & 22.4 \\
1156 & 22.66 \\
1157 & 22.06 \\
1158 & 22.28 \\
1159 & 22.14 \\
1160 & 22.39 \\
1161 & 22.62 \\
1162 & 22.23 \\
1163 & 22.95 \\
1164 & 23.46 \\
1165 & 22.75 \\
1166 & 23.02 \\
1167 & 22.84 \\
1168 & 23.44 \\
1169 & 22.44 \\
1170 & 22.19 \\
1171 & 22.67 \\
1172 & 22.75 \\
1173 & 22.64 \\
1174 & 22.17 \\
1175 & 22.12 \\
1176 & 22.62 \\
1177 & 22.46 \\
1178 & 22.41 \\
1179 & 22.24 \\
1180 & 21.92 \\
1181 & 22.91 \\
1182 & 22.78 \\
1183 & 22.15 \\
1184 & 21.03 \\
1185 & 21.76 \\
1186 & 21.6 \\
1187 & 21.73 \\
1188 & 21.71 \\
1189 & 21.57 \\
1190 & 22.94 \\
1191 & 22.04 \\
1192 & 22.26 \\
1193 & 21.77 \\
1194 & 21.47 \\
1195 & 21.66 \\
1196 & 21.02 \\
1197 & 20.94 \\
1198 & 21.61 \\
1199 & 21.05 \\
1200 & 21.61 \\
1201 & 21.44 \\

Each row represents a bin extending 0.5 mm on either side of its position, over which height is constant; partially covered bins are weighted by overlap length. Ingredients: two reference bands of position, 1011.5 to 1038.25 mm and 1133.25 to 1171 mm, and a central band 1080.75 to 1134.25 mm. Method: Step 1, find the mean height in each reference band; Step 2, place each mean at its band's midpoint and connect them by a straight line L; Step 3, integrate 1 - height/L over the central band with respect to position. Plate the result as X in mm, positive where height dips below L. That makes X -1.8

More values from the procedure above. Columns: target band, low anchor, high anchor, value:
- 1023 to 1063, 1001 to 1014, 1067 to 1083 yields -0.6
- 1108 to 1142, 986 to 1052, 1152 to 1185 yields -1.2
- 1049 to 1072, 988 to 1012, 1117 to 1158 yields -1.5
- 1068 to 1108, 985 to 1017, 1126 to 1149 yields -1.5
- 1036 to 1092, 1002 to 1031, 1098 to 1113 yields -2.0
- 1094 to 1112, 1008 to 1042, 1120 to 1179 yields -0.4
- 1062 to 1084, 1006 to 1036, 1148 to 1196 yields -1.4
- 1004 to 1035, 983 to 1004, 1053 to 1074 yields 0.7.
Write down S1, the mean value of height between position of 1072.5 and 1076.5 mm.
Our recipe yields 23.6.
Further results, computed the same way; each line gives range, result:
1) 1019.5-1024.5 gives 22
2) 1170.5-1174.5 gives 22.6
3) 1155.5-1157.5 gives 22.4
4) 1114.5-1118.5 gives 23.3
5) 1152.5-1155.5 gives 22.4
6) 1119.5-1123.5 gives 23.5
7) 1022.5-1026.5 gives 22.1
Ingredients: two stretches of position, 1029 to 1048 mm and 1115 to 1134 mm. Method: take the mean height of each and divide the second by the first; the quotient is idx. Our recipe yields 1.0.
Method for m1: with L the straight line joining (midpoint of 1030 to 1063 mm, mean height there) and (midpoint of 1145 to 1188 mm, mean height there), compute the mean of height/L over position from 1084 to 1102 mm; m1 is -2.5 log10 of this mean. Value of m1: -0.02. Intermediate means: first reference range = 23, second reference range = 22.4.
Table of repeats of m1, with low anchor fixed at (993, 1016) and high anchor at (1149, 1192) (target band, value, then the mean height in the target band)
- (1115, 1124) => -0.06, 23.4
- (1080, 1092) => -0.06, 23.3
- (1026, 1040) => -0.03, 22.5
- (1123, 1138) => -0.04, 23.1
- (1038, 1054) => -0.05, 22.8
